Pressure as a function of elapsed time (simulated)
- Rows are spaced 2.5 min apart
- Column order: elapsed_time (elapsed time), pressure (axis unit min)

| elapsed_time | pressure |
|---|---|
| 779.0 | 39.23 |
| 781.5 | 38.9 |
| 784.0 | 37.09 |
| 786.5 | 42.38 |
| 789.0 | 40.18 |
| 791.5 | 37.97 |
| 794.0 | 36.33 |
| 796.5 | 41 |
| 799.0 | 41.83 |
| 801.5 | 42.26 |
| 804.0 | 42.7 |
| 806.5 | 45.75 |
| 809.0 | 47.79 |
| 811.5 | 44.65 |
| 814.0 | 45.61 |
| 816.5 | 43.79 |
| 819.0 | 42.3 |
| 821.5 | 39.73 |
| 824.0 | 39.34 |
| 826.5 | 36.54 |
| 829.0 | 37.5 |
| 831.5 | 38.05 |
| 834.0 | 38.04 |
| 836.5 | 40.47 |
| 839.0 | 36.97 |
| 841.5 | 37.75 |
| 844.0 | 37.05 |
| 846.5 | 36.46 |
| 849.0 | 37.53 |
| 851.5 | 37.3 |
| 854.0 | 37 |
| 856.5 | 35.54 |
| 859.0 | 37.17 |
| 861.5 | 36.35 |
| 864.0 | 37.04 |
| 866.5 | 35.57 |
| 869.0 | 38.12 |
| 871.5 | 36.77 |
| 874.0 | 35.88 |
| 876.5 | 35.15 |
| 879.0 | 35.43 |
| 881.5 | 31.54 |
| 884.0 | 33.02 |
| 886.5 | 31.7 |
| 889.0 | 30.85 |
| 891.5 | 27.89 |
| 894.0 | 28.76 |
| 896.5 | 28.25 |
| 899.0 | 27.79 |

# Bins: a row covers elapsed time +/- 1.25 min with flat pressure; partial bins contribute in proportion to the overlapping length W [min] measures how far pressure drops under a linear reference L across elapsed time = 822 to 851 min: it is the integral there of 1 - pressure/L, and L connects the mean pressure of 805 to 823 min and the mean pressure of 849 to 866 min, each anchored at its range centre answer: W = 1.8 min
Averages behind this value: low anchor 44.1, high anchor 36.7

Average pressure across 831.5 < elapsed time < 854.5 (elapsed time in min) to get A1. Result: 37.7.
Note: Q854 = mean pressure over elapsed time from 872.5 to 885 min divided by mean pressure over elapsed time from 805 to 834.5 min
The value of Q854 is 0.8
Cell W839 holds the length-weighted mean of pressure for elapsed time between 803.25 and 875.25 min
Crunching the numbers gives 39.1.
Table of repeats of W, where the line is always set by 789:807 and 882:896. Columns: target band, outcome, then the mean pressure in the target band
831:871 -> -2.9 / 37.3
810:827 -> -1.5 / 42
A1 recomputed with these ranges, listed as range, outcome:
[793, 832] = 41.7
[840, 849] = 37.1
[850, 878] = 36.5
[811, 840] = 40.2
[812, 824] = 42.6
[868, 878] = 36.4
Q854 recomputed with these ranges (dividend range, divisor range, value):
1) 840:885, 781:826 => 0.87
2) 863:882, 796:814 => 0.82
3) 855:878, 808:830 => 0.87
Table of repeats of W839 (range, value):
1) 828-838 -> 38.5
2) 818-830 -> 39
